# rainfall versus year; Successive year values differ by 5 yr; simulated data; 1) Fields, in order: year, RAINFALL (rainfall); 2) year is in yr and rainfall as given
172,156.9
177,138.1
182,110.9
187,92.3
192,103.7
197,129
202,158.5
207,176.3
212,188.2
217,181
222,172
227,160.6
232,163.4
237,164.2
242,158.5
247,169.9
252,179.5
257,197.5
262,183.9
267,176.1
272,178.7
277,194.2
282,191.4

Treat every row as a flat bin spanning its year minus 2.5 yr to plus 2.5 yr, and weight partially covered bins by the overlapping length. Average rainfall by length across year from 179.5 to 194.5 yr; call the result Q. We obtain 102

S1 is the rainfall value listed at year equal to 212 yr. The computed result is 188.2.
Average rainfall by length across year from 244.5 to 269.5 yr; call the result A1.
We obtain 181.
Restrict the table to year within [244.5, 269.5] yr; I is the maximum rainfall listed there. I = 197.5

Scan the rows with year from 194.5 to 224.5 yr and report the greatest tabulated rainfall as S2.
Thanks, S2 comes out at 188.2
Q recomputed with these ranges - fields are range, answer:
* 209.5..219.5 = 185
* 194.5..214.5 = 163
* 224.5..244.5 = 162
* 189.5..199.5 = 116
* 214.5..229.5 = 171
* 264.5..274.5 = 177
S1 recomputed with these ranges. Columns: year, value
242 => 158.5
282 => 191.4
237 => 164.2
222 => 172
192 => 103.7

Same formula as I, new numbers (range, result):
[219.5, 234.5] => 172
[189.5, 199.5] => 129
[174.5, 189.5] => 138.1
